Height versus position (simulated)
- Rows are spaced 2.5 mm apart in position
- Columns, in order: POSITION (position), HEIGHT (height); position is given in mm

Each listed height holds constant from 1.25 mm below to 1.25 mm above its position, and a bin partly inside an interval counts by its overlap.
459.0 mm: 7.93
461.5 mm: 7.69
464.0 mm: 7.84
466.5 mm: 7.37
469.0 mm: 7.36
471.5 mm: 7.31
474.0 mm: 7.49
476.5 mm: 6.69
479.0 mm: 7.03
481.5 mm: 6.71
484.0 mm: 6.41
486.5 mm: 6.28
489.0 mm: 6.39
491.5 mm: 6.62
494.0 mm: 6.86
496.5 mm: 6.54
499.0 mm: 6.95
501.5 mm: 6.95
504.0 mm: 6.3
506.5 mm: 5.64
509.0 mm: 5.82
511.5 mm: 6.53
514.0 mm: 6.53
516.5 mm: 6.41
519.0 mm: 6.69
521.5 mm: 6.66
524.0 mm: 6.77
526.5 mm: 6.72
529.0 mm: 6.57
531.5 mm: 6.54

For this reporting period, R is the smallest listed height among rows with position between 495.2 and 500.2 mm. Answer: 6.54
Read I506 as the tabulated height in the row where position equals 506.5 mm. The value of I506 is 5.64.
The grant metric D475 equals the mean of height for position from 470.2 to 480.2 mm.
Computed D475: 7.13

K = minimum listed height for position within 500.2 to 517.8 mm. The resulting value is 5.64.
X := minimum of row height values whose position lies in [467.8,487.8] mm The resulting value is 6.28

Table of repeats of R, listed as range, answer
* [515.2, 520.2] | 6.41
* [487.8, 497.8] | 6.39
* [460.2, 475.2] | 7.31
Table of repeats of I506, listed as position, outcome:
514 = 6.53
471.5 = 7.31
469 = 7.36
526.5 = 6.72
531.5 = 6.54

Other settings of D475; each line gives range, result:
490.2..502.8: 6.78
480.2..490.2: 6.45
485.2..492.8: 6.43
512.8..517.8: 6.47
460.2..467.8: 7.63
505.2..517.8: 6.19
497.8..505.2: 6.73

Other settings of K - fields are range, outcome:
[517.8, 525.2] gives 6.66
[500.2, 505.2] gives 6.3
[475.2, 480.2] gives 6.69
